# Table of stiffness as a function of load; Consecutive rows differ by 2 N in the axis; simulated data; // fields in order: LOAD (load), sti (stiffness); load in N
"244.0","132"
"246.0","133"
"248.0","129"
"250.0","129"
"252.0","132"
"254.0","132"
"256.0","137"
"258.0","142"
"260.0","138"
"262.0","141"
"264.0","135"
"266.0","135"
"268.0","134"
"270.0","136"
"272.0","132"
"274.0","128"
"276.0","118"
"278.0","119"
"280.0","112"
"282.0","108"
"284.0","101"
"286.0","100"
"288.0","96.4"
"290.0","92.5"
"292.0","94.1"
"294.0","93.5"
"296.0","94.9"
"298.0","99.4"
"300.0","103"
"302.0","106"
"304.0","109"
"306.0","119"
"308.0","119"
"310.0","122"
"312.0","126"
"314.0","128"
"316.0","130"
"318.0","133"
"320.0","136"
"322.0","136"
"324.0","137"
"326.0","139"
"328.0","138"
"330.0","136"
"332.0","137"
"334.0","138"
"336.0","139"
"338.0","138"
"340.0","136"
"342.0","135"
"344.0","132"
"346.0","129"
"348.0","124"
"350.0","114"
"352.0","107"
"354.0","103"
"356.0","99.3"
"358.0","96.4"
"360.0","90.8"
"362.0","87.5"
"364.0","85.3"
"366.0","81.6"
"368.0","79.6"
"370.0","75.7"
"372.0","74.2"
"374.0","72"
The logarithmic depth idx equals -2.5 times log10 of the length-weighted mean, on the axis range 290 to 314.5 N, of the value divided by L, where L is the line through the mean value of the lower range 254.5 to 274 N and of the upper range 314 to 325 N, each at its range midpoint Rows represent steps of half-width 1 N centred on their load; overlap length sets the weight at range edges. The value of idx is 0.234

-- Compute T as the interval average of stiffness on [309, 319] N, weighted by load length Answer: 128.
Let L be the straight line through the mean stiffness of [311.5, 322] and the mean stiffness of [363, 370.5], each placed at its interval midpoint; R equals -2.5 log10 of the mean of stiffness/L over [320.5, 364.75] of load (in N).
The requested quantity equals -0.16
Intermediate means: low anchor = 131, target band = 122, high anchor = 80.9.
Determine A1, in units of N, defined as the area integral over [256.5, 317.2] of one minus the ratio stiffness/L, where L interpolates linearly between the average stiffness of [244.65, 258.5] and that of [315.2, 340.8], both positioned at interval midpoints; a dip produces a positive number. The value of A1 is 7.8 N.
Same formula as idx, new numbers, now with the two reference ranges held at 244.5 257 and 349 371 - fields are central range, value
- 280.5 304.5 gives 0.171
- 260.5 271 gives -0.080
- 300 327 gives -0.150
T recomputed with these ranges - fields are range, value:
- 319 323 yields 136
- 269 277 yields 128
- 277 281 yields 116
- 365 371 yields 79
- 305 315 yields 123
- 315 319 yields 132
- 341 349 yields 130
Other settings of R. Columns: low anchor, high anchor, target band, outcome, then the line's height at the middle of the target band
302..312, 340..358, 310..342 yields -0.15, 117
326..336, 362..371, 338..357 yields -0.08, 111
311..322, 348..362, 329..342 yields -0.17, 117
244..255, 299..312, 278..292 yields 0.18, 120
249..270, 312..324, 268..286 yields 0.13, 135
